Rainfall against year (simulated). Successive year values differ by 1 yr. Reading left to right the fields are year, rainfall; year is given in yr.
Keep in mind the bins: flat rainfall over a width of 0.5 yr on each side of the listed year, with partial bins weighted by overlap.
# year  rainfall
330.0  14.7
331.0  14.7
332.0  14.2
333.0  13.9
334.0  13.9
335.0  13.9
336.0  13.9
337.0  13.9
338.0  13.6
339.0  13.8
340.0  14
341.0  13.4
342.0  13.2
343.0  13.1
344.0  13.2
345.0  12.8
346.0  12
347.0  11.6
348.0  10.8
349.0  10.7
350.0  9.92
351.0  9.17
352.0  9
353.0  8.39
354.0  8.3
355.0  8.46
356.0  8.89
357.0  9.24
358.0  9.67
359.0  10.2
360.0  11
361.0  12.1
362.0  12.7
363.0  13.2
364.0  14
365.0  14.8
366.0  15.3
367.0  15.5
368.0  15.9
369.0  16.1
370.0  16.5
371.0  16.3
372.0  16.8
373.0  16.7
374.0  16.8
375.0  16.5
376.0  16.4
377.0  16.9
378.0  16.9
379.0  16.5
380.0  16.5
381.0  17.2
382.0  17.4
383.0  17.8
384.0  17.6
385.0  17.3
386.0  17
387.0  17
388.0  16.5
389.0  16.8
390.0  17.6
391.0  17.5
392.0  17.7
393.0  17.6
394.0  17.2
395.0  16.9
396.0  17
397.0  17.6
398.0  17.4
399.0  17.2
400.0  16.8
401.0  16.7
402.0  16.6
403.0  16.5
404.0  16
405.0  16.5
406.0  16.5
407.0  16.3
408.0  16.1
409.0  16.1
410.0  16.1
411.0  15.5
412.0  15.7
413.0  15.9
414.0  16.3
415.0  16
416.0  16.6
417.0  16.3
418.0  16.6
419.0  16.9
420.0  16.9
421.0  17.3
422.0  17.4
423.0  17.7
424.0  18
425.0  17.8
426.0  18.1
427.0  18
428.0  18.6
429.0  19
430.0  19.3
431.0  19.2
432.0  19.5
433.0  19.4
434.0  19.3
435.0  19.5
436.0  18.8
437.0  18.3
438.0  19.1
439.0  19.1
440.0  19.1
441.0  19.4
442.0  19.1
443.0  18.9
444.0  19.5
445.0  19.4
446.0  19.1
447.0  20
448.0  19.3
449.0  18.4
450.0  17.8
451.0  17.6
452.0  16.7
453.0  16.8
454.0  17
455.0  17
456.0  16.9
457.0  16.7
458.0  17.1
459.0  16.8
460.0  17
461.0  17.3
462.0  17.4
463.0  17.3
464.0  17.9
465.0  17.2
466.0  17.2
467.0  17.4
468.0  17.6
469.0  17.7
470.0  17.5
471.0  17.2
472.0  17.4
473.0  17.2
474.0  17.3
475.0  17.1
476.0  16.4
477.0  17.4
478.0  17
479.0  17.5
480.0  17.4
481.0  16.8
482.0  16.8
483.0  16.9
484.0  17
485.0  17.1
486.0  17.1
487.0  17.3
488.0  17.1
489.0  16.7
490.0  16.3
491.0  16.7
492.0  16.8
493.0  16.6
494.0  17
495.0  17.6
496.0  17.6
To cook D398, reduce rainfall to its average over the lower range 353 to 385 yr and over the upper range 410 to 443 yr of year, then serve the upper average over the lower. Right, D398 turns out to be 1.2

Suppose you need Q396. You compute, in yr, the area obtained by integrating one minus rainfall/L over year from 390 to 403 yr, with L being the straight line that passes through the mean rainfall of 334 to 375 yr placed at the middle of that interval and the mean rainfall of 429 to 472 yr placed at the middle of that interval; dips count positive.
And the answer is -1.8 yr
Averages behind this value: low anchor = 12.8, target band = 17.2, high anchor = 18.2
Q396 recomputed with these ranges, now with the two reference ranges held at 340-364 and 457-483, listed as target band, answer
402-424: -3.46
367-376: -3.23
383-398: -4.83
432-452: -4.09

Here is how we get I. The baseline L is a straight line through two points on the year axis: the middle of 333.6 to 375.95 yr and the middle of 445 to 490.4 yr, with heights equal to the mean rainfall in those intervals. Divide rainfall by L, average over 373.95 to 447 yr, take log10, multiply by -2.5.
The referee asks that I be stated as -0.16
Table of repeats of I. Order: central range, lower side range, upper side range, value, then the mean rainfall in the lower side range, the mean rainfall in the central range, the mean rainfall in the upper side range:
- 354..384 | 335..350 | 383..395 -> 0.07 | 12.8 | 14.5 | 17.3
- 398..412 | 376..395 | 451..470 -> 0.05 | 17.1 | 16.4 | 17.2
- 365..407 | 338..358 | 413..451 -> -0.17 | 11.1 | 16.8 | 18.3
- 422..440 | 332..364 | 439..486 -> -0.17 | 11.8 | 18.7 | 17.6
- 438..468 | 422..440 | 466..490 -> 0.00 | 18.7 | 18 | 17.2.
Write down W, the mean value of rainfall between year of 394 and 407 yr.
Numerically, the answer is 16.8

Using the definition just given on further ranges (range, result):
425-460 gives 18.4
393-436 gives 17.3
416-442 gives 18.3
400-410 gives 16.4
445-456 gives 18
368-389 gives 16.8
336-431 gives 15.3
